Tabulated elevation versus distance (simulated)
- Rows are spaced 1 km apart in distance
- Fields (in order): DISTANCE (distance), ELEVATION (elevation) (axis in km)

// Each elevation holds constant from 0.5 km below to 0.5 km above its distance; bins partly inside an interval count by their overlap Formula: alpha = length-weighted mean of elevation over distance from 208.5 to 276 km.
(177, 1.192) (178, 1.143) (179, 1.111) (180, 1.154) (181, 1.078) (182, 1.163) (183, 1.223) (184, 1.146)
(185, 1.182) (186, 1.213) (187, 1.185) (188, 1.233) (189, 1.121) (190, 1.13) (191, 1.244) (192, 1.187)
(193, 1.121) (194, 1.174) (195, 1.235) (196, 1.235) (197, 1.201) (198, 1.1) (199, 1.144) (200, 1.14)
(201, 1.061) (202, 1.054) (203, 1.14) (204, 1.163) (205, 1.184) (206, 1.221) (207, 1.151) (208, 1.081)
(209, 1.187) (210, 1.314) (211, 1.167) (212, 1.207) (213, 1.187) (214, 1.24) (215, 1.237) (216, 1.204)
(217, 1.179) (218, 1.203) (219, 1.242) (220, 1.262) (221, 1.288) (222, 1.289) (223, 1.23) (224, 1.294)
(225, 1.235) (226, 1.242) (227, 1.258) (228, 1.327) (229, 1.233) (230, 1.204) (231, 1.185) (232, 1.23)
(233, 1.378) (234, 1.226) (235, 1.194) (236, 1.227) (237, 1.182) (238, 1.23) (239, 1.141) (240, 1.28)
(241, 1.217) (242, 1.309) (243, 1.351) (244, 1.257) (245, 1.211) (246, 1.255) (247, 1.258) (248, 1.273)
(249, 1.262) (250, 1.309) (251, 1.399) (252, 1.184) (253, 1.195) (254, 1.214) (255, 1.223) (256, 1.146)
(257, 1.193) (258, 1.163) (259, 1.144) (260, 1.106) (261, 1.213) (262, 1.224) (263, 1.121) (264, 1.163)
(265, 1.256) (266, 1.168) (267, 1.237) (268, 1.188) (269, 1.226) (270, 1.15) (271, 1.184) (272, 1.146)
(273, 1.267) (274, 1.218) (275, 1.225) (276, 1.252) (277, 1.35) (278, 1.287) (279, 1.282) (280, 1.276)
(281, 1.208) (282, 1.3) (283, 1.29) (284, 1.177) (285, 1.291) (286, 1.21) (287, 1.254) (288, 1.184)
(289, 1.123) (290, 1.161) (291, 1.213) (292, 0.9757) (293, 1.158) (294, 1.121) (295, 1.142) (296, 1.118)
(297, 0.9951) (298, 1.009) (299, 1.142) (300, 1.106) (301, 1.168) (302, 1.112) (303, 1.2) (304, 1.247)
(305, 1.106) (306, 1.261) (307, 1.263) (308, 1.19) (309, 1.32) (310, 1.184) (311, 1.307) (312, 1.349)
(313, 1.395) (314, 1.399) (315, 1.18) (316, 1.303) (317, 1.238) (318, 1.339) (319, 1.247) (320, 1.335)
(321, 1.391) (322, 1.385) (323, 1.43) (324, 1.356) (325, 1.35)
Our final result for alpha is 1.23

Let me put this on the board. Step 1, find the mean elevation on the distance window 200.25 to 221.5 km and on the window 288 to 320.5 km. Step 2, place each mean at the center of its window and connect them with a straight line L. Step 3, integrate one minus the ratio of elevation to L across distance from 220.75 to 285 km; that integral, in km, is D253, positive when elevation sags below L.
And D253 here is -2.2 km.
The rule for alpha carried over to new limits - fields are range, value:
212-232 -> 1.24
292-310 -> 1.15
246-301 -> 1.2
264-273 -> 1.2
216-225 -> 1.25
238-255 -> 1.26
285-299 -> 1.13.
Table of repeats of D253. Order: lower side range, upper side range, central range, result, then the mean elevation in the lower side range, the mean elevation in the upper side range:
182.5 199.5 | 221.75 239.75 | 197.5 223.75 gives 0.5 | 1.18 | 1.24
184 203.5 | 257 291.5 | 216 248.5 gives -1.6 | 1.16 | 1.21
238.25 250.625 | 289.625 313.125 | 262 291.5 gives -0.2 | 1.26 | 1.17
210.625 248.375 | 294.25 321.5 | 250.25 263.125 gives 0.4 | 1.24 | 1.22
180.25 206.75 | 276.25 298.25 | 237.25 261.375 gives -1.0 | 1.16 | 1.19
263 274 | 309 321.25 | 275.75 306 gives 1.6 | 1.2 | 1.3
